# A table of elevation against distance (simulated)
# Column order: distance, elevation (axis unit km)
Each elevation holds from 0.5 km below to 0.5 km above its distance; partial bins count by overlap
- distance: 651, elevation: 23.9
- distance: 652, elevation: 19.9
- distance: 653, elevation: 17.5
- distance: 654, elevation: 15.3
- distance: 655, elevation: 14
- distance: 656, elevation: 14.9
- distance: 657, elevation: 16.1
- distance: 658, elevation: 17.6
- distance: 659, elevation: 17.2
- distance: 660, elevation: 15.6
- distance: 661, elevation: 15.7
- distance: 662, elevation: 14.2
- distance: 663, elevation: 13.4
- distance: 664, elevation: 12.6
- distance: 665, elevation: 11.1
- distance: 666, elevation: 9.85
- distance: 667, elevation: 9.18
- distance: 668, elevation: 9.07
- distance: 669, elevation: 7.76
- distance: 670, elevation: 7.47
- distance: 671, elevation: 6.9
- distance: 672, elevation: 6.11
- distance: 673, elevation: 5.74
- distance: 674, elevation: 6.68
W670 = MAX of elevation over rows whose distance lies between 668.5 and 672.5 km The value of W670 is 7.76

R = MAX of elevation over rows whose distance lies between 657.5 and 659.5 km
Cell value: 17.6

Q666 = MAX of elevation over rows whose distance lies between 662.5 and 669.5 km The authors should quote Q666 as 13.4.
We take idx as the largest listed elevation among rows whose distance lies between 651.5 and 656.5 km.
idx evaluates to 19.9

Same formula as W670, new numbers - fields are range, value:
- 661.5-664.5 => 14.2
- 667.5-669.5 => 9.07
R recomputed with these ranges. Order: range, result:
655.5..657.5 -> 16.1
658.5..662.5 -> 17.2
